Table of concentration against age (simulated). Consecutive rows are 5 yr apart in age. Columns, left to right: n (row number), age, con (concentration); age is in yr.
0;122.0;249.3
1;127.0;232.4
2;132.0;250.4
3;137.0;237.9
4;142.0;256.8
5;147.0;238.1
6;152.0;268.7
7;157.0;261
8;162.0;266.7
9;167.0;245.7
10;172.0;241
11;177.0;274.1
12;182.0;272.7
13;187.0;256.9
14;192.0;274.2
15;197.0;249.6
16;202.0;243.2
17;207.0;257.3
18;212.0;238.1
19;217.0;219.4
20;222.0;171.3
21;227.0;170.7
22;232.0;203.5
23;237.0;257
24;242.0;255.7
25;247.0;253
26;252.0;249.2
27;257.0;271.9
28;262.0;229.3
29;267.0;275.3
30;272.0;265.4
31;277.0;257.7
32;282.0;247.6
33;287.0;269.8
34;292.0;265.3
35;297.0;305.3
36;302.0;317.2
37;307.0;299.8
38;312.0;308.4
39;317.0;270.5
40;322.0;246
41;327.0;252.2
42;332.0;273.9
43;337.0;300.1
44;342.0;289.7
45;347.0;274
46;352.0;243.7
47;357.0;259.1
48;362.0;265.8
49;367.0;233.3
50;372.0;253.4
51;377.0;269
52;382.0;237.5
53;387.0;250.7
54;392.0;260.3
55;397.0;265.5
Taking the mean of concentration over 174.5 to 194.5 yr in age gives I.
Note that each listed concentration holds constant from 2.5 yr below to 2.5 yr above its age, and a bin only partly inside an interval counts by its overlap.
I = 269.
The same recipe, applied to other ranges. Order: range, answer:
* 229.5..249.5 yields 242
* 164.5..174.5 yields 243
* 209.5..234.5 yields 201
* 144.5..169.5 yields 256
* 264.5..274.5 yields 270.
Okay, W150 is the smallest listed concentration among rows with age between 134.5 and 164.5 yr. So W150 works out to 237.9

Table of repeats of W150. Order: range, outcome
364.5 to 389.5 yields 233.3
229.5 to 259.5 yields 203.5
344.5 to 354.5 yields 243.7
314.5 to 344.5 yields 246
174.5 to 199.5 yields 249.6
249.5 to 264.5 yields 229.3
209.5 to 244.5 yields 170.7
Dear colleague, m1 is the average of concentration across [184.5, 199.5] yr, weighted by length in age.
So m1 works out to 260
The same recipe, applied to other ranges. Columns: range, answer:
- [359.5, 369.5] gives 250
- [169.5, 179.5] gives 258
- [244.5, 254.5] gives 251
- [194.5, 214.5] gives 247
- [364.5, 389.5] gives 249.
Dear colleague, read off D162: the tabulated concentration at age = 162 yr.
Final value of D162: 266.7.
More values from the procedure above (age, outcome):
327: 252.2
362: 265.8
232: 203.5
